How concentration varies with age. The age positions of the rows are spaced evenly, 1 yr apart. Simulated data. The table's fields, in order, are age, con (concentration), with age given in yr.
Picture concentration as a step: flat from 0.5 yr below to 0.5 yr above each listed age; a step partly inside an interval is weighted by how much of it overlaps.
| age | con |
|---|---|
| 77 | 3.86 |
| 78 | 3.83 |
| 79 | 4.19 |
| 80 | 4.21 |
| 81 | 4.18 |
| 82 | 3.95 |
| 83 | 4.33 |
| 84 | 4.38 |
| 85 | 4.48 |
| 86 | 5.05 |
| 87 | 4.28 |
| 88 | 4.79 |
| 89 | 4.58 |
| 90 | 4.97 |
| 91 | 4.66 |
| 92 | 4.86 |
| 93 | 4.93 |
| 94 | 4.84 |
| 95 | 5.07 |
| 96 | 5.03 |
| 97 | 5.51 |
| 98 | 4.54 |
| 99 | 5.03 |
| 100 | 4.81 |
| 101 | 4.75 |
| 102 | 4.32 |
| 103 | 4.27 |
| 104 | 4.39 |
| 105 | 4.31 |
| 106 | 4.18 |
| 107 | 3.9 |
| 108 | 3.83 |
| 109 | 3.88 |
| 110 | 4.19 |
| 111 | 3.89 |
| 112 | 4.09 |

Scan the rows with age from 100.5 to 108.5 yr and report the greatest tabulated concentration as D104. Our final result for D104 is 4.75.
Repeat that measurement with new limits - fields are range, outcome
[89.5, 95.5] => 5.07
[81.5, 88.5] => 5.05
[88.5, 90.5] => 4.97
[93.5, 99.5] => 5.51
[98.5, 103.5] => 5.03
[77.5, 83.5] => 4.33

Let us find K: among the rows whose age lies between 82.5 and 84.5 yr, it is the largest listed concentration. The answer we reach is 4.38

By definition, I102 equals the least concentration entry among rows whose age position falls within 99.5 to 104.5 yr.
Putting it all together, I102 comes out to 4.27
